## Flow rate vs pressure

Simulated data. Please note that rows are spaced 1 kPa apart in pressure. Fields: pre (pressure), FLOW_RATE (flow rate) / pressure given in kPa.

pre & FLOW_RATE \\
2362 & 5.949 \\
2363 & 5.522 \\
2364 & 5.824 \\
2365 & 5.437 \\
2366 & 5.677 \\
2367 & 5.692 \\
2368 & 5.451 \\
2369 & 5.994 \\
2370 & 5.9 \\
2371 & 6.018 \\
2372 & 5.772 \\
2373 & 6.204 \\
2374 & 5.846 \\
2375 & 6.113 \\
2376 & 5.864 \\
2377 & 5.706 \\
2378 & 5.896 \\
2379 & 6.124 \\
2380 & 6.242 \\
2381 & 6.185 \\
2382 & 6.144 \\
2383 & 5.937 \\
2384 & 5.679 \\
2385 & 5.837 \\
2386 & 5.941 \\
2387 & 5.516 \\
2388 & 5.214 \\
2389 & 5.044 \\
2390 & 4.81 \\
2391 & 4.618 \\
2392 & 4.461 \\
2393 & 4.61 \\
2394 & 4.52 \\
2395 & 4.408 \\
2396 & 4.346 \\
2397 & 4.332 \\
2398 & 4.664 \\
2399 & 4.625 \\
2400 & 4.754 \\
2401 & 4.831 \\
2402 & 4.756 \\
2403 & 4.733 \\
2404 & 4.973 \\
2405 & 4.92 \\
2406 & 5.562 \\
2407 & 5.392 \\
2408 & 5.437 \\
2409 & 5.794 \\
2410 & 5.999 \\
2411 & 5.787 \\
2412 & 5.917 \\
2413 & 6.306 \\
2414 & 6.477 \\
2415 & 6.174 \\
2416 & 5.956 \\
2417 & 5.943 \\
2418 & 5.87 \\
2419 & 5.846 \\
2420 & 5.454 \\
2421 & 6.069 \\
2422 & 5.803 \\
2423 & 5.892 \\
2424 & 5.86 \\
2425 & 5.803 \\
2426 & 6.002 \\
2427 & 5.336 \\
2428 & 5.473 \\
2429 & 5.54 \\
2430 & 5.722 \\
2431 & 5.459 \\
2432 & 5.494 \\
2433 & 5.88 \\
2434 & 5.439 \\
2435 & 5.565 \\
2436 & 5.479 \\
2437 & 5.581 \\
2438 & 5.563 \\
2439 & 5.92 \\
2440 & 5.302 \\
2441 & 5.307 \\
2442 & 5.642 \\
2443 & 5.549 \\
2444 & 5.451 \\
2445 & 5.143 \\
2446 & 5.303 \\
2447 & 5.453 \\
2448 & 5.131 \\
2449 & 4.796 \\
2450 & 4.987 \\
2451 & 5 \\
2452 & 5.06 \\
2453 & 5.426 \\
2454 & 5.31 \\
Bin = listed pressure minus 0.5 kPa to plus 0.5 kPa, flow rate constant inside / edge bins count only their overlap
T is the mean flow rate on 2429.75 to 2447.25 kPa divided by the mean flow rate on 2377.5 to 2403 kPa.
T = 1.1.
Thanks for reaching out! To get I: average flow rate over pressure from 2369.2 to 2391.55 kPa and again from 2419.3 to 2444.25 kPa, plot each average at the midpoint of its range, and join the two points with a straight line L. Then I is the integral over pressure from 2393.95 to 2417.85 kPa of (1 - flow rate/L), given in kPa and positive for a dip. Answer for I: 1.6 kPa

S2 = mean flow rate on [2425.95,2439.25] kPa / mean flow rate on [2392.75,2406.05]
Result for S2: 1.19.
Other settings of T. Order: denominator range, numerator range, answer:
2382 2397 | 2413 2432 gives 1.15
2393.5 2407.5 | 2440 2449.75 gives 1.11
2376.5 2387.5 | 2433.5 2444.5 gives 0.93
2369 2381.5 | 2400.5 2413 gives 0.90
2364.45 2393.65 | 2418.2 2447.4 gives 0.99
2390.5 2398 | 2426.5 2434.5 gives 1.24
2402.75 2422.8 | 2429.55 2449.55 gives 0.95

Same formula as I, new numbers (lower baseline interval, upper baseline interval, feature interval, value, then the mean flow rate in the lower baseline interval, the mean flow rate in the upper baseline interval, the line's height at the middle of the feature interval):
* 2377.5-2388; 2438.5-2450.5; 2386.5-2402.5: 3.0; 5.92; 5.33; 5.8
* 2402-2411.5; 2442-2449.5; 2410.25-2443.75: -2.6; 5.37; 5.29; 5.32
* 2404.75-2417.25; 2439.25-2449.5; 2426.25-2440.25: -0.2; 5.84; 5.32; 5.49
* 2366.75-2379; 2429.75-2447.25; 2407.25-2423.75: -0.8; 5.89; 5.51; 5.64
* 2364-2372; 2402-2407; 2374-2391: -0.8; 5.75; 5.05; 5.47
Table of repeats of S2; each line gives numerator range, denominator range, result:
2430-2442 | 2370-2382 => 0.93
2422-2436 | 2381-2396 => 1.09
